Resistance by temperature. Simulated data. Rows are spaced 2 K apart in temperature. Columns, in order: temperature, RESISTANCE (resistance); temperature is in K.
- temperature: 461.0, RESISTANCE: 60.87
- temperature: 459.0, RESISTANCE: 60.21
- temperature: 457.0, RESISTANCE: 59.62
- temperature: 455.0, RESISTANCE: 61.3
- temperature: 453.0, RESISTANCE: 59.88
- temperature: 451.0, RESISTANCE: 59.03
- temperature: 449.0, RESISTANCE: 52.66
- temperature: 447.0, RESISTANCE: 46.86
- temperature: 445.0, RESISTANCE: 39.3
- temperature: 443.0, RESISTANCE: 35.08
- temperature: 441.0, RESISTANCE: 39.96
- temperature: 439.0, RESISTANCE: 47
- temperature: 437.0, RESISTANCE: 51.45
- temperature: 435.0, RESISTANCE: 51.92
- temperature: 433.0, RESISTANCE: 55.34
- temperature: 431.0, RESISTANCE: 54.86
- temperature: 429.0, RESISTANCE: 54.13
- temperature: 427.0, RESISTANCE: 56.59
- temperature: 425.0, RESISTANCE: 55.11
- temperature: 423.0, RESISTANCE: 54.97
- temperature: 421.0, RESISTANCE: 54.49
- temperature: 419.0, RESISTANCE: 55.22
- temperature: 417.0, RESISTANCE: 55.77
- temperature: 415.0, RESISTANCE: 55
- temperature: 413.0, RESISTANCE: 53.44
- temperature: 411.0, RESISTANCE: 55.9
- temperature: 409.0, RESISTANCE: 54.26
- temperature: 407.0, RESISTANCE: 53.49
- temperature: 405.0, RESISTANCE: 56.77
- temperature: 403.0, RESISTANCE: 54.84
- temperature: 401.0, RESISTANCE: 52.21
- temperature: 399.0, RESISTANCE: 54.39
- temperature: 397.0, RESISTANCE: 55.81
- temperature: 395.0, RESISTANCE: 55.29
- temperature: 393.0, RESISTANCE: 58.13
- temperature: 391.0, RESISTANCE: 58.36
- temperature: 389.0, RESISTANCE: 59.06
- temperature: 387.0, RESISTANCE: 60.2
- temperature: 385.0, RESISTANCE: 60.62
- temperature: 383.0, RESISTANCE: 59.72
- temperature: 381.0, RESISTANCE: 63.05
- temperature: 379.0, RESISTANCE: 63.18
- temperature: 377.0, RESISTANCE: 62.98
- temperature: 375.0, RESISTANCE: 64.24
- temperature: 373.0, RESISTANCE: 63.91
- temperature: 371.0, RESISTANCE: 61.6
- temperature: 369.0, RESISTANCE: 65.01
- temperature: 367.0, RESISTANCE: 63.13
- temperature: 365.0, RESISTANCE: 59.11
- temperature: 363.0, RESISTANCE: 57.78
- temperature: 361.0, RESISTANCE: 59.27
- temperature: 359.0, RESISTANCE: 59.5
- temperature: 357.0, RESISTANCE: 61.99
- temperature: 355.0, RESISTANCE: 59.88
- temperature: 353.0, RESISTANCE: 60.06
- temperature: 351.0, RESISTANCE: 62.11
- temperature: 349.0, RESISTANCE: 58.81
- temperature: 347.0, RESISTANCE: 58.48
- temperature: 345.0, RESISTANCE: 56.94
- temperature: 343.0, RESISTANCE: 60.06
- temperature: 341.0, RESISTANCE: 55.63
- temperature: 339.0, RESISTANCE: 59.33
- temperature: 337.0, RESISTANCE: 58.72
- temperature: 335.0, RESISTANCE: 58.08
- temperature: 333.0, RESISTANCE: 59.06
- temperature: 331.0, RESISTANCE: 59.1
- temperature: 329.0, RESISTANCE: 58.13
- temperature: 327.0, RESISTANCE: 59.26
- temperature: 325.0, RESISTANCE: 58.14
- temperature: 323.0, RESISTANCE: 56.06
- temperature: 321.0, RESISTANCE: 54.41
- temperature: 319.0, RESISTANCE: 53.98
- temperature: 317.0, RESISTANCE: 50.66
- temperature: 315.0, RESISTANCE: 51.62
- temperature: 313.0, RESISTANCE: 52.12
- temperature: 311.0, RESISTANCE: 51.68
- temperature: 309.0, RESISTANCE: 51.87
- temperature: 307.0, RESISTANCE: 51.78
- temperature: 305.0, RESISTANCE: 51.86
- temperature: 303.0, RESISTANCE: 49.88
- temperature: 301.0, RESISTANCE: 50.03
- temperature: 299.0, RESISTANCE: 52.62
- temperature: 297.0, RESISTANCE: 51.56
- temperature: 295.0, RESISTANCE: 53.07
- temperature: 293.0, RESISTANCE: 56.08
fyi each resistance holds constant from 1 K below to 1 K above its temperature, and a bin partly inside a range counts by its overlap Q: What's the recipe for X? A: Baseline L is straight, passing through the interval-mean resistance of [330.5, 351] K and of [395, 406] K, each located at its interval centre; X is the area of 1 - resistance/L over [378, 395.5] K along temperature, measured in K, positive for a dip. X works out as -1.3 K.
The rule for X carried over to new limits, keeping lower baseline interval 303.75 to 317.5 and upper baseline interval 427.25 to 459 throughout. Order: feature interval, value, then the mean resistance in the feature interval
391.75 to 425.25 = -2.2 K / 55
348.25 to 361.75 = -2.3 K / 60.3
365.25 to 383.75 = -4.0 K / 62.9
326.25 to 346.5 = -2.7 K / 58.4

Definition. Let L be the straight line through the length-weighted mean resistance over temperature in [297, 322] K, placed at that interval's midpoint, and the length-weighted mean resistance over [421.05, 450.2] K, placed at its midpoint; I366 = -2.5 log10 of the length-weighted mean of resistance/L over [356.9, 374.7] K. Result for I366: -0.20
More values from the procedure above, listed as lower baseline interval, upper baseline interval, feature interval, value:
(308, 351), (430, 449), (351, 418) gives -0.14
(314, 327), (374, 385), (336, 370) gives -0.02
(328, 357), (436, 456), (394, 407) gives -0.03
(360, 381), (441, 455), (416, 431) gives -0.04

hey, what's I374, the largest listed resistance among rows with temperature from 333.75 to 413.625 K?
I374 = 65.01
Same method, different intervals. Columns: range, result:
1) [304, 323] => 56.06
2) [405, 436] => 56.77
